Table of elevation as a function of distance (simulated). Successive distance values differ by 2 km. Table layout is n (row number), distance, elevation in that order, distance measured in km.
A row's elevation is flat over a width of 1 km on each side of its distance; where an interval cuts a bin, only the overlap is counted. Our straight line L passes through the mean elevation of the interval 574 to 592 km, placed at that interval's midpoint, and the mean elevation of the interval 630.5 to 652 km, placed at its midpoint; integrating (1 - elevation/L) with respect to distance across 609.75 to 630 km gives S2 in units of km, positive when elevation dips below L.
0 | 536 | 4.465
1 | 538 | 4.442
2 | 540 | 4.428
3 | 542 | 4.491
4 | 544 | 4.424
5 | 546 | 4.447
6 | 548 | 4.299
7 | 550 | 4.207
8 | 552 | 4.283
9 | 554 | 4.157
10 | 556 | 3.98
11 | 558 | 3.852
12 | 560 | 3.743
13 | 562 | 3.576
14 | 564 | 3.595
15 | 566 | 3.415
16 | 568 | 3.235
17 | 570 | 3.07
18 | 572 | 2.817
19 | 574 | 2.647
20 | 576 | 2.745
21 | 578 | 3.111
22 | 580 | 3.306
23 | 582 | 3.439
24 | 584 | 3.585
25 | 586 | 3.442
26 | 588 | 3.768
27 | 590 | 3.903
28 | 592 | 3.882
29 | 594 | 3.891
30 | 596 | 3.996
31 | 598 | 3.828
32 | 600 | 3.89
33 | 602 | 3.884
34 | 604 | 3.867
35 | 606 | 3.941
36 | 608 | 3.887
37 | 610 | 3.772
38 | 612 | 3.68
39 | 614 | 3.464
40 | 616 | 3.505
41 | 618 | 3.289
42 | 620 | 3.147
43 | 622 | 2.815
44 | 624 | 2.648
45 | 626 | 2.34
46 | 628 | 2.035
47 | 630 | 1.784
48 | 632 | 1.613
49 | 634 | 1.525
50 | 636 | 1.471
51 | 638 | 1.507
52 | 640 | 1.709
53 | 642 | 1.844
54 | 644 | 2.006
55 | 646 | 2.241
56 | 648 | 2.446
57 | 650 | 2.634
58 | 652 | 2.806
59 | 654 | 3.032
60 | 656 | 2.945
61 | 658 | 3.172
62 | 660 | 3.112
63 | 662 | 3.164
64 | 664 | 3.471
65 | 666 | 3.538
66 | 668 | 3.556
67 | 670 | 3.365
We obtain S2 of -3.9 km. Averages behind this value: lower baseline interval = 3.4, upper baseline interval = 1.94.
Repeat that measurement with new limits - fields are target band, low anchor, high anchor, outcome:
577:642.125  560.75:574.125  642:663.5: -2.0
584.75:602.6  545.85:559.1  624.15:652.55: -4.1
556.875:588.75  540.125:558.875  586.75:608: 5.8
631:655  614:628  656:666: 8.0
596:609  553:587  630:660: -4.5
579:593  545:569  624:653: -1.7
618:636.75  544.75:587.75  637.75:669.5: 4.9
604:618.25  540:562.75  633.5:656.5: -3.9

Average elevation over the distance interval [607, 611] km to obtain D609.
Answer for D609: 3.83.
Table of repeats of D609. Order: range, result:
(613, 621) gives 3.35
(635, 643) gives 1.63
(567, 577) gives 2.9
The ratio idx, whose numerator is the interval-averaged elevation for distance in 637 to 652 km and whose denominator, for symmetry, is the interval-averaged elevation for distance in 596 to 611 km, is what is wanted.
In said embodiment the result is 0.5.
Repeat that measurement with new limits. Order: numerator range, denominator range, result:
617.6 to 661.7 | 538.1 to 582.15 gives 0.64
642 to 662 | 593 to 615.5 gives 0.70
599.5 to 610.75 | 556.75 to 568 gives 1.07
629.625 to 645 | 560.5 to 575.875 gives 0.53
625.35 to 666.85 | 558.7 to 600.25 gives 0.69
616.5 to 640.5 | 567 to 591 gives 0.67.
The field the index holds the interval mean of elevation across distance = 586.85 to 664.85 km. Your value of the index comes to 2.97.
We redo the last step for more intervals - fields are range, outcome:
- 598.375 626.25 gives 3.48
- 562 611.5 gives 3.54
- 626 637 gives 1.75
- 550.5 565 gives 3.89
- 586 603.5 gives 3.85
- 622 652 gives 2.04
